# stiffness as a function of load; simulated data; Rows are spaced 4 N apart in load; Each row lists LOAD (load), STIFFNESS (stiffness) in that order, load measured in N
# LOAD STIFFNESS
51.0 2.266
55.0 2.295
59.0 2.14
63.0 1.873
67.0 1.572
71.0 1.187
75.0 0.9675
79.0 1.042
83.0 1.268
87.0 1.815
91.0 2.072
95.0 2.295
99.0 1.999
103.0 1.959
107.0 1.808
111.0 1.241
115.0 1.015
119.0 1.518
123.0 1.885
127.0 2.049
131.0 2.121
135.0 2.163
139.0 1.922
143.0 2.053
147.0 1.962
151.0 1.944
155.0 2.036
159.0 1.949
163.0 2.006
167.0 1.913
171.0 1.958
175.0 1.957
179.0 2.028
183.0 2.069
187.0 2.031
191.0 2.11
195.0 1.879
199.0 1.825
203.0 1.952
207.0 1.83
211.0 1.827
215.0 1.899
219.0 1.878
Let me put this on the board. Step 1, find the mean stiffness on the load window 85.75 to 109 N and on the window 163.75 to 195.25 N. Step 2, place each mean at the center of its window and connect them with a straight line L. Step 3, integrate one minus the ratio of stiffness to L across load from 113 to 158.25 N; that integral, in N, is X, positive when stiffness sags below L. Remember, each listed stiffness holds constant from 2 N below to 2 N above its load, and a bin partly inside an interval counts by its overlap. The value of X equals 2.7 N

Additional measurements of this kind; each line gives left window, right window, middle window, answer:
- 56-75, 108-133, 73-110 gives -0.7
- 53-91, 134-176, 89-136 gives -1.4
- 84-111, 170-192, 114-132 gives 2.0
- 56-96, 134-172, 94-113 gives -1.0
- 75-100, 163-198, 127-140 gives -1.8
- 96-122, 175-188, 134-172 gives -2.4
